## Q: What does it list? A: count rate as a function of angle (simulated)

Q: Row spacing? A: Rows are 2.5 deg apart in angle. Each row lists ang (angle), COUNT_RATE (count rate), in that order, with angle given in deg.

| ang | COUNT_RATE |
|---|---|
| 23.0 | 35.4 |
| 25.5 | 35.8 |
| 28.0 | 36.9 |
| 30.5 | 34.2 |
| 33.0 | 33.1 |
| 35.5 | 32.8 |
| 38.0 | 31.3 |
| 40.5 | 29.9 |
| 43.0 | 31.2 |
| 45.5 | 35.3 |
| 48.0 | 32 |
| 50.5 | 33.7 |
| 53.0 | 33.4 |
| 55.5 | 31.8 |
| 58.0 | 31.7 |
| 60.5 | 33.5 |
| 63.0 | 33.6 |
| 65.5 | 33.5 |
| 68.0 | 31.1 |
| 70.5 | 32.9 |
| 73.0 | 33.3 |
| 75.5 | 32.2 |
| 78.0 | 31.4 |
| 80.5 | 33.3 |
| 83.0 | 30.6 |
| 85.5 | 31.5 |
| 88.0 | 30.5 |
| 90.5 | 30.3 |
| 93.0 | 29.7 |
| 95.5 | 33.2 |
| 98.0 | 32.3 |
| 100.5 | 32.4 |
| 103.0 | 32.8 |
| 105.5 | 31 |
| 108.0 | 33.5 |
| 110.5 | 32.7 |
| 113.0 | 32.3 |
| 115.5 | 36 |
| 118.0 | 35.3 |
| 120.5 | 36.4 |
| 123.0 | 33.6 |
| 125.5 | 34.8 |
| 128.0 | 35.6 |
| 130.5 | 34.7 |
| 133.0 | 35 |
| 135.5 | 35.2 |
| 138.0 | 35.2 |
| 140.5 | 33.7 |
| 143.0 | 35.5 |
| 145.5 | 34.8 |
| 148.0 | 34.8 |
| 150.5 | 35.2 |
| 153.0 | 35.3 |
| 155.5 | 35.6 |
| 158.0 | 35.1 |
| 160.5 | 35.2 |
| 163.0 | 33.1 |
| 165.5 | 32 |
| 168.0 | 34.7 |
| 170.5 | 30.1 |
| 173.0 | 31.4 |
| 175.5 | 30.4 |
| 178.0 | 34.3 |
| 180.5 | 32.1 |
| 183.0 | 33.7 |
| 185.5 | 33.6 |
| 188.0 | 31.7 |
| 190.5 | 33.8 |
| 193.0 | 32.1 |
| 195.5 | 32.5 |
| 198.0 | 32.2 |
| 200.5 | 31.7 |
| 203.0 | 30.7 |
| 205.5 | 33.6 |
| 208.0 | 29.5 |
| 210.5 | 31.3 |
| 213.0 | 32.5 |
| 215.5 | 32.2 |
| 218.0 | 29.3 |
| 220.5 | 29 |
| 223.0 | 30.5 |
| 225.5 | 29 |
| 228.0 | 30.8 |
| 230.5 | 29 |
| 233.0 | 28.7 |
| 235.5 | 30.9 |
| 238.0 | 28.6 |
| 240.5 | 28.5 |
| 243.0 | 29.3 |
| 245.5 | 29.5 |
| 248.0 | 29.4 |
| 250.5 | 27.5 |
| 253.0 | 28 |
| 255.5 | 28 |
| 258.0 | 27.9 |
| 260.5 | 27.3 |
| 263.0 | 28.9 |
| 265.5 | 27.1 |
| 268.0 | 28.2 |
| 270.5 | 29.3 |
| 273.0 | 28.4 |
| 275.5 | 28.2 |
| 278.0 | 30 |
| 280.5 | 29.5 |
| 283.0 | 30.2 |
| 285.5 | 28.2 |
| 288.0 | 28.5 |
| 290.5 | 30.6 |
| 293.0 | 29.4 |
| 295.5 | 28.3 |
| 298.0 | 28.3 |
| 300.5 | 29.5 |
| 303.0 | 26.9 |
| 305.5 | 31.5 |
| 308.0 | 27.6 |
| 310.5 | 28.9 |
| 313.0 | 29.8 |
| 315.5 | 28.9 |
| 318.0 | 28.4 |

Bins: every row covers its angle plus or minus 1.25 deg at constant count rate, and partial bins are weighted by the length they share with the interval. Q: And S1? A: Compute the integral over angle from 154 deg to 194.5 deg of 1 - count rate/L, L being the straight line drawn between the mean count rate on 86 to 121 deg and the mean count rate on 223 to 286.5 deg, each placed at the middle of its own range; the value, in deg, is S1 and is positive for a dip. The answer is -2.9 deg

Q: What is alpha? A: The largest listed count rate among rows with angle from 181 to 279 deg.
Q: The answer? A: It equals 33.8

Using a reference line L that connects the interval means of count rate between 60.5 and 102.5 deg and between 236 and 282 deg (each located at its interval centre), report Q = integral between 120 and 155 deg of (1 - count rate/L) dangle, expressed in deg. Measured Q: -4.5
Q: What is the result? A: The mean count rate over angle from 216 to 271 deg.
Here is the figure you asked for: 28.9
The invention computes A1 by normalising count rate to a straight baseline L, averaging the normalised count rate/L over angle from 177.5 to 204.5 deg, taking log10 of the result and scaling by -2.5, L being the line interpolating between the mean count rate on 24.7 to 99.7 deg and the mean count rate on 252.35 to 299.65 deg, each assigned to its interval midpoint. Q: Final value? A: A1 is -0.08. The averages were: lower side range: 32.5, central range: 32.5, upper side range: 28.7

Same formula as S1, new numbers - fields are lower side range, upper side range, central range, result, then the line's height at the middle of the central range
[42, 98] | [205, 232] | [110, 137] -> -2.7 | 31.6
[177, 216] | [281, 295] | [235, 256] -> 1.3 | 30.7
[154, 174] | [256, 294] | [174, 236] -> 0.6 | 31.7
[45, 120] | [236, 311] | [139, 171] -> -3.3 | 31.1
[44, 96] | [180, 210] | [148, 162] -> -1.3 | 32.3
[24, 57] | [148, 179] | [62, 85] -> 0.6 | 33.3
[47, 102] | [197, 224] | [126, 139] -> -1.4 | 31.7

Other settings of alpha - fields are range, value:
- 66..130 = 36.4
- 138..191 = 35.6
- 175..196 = 34.3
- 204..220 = 33.6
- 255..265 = 28.9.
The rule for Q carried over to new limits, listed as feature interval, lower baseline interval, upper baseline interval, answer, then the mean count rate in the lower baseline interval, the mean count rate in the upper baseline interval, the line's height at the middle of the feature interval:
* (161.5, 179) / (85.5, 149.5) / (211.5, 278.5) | -0.3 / 33.6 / 29.1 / 31.8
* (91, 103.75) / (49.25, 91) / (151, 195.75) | 0.2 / 32.3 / 33.2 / 32.5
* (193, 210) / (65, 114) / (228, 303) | -1.0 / 32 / 28.8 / 30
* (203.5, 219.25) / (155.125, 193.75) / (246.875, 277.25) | -0.2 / 33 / 28.2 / 31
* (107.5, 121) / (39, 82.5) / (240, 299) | -1.2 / 32.5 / 28.7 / 31.6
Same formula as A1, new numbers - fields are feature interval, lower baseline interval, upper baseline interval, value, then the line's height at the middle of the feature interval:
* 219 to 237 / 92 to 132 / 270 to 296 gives 0.03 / 30.6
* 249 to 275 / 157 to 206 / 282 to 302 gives 0.07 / 30.1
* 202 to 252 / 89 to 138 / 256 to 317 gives 0.02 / 30.4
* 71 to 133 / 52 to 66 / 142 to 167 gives 0.02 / 33.7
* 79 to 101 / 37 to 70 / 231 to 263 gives 0.01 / 31.8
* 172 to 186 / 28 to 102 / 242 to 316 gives -0.07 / 30.4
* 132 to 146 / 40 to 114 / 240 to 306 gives -0.12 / 31.1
